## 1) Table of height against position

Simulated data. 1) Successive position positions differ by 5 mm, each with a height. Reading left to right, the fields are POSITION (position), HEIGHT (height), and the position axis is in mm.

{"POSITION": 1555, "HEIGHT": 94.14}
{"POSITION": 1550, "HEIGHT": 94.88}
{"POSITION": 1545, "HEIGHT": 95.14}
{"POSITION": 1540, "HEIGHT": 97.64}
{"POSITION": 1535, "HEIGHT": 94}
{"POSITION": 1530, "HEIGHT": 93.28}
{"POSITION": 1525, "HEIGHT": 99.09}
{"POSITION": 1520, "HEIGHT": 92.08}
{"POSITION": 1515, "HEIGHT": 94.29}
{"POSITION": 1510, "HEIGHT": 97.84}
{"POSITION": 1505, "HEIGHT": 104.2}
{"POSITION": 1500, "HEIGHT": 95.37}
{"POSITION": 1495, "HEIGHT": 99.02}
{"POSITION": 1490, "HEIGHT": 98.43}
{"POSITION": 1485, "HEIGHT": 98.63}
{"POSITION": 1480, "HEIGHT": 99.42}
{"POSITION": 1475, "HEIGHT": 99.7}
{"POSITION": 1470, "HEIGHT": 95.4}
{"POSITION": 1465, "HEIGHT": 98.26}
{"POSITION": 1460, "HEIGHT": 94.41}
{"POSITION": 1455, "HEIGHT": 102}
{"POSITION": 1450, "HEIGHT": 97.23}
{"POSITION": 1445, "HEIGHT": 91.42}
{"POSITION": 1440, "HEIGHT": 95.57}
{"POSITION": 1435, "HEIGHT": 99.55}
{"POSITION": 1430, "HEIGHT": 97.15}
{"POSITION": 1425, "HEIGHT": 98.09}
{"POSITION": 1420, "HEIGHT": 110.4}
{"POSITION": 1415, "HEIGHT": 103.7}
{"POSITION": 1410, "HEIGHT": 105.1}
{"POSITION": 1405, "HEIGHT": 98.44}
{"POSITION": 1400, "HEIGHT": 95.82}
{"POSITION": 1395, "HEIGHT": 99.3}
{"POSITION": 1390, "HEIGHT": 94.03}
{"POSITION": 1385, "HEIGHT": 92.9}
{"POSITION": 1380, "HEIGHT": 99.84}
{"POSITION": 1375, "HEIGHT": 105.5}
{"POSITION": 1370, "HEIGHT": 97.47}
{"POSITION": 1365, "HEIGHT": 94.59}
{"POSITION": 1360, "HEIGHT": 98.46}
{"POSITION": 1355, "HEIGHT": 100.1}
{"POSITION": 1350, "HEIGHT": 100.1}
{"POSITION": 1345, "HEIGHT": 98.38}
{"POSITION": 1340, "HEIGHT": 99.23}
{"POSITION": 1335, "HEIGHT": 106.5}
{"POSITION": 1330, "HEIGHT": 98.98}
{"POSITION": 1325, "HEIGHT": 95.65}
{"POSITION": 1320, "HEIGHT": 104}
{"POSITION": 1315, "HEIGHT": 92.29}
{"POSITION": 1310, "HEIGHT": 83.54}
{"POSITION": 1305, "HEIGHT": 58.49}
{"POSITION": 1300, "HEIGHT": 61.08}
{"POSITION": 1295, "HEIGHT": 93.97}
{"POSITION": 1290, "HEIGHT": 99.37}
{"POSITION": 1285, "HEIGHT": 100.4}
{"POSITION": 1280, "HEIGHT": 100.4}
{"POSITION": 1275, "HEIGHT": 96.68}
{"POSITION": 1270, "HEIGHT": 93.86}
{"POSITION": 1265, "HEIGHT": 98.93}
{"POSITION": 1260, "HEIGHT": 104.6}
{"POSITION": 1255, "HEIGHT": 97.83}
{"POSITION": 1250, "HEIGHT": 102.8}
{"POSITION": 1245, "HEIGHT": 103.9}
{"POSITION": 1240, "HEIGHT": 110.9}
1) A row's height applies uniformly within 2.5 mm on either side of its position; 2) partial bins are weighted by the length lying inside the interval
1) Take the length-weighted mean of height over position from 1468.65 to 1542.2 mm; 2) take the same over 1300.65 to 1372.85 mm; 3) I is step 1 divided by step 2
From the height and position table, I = 1.03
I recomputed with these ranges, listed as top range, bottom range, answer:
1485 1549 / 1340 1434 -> 0.97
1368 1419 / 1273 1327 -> 1.11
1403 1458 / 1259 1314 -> 1.11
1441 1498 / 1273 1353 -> 1.05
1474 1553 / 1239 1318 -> 1.04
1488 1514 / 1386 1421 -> 0.98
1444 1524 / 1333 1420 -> 0.98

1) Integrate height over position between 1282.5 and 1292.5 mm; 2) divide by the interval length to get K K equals 99.9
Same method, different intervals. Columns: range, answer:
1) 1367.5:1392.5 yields 97.9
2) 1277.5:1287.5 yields 100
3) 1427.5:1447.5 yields 95.9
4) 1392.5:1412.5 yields 99.7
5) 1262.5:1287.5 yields 98.1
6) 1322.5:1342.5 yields 100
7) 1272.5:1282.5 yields 98.5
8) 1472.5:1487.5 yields 99.2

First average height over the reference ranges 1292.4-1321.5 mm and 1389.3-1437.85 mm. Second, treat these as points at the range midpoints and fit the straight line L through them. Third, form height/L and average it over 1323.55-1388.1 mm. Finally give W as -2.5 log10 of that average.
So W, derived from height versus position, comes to -0.10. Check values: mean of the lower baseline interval 81.5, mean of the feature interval 99.1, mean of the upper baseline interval 100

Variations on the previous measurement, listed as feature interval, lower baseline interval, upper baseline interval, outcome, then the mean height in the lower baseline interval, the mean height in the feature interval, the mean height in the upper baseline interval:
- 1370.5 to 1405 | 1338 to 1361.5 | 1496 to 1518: 0.011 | 99.3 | 97.9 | 97.9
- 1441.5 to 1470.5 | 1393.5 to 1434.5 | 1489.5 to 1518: 0.034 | 101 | 96.5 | 98.1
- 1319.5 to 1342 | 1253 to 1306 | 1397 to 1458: -0.065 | 92.3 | 101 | 99.5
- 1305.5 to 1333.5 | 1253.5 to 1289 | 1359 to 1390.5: 0.065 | 99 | 92.7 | 97.7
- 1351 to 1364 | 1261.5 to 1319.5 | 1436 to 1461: -0.071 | 89.8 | 98.8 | 96.4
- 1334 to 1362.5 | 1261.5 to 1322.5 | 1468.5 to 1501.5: -0.084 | 90.5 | 100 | 98.2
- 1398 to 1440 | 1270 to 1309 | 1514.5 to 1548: -0.104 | 87.5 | 101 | 95.1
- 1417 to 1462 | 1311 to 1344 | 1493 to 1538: -0.012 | 98.7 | 98.5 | 96.6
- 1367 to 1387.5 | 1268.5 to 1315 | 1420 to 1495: -0.066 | 87.7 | 98.8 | 98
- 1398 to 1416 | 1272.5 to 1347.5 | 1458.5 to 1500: -0.056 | 92.6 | 101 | 97.8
